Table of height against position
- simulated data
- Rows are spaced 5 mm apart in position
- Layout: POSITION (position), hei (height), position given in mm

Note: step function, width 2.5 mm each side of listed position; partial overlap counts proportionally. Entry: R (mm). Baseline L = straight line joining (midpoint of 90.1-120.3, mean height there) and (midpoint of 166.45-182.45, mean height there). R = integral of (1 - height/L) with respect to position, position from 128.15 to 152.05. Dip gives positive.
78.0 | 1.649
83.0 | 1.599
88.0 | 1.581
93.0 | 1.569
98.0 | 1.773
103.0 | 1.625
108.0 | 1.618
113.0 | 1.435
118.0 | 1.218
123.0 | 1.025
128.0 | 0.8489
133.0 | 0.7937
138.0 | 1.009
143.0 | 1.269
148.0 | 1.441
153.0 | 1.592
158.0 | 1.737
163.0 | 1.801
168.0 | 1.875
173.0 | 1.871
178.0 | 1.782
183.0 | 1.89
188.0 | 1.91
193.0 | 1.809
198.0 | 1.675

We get 8.0 mm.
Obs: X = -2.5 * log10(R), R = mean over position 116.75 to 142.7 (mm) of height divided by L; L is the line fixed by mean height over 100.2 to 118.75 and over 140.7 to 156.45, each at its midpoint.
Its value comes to 0.43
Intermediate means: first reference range 1.5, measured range 0.992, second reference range 1.45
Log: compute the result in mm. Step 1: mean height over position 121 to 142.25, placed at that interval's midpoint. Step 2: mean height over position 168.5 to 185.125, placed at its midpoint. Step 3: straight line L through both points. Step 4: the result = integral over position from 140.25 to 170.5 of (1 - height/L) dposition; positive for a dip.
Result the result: -4.1 mm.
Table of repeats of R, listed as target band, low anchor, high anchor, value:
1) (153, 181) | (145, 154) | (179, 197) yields -2.5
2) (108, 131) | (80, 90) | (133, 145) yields 1.6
